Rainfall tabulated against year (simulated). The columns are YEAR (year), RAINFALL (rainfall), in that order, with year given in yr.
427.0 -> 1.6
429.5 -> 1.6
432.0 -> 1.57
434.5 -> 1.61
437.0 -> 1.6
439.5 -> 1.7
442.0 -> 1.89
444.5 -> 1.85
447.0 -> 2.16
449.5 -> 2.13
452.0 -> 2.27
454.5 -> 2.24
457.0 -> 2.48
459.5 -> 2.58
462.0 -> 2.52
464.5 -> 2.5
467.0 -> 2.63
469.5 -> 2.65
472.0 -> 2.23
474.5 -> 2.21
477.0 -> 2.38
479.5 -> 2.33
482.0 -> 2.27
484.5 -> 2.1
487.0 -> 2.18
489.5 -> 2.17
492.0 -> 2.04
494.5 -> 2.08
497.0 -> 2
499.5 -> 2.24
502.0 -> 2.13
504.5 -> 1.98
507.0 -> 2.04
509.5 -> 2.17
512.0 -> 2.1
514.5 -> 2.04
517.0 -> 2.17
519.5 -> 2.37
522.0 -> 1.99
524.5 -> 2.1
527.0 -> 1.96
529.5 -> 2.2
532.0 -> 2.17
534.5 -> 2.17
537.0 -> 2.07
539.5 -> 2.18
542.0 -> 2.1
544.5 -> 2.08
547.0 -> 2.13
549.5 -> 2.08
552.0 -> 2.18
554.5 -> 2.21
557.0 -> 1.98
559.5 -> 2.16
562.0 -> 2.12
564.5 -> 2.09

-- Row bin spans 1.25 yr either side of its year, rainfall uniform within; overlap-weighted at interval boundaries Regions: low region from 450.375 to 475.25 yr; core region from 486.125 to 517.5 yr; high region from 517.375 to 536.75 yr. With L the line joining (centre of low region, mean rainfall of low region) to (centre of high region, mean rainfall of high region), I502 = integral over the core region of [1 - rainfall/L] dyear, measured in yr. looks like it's 2.1 yr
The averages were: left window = 2.43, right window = 2.14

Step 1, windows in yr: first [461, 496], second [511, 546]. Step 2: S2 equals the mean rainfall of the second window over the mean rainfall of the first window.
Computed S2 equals 0.9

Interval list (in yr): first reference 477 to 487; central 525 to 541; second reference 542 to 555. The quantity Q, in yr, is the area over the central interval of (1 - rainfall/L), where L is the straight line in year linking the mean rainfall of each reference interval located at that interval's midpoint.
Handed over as 0.2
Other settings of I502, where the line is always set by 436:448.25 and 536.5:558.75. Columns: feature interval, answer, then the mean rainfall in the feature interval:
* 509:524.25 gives -0.75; 2.14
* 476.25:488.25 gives -1.85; 2.25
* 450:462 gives -3.24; 2.39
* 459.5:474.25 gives -4.52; 2.49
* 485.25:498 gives -0.81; 2.1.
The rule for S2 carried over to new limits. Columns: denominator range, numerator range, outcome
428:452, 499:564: 1.17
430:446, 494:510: 1.22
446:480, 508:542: 0.89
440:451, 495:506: 1.05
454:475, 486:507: 0.85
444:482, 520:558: 0.90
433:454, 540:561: 1.11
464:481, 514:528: 0.87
